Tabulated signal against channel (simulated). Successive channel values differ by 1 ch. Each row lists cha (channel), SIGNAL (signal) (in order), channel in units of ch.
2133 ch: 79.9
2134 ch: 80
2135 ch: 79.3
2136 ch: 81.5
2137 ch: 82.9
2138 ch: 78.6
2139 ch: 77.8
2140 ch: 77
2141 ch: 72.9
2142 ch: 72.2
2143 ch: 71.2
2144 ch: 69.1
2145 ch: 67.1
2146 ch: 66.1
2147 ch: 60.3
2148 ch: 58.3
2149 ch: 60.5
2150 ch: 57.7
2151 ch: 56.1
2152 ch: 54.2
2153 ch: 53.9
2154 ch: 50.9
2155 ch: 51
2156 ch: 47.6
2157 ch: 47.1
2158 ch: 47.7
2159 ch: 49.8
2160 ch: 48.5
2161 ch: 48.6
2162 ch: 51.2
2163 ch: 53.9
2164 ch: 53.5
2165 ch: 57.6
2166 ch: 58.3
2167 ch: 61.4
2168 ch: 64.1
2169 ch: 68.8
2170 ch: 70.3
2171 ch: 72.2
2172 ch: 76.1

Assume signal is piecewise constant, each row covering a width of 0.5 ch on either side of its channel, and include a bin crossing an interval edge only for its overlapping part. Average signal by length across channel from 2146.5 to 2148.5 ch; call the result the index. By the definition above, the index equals 59.3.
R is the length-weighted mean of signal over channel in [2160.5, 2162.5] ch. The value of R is 49.9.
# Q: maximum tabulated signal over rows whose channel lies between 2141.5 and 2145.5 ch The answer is 72.2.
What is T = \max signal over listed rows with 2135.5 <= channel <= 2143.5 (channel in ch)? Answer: 82.9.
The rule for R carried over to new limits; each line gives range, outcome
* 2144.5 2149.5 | 62.5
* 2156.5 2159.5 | 48.2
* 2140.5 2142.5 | 72.6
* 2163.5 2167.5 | 57.7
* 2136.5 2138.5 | 80.8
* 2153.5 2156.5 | 49.8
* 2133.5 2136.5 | 80.3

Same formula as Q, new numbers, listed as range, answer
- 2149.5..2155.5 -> 57.7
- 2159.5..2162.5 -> 51.2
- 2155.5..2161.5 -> 49.8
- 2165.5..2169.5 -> 68.8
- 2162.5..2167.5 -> 61.4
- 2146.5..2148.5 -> 60.3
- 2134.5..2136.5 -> 81.5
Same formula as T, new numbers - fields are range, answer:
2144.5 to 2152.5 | 67.1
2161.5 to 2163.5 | 53.9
